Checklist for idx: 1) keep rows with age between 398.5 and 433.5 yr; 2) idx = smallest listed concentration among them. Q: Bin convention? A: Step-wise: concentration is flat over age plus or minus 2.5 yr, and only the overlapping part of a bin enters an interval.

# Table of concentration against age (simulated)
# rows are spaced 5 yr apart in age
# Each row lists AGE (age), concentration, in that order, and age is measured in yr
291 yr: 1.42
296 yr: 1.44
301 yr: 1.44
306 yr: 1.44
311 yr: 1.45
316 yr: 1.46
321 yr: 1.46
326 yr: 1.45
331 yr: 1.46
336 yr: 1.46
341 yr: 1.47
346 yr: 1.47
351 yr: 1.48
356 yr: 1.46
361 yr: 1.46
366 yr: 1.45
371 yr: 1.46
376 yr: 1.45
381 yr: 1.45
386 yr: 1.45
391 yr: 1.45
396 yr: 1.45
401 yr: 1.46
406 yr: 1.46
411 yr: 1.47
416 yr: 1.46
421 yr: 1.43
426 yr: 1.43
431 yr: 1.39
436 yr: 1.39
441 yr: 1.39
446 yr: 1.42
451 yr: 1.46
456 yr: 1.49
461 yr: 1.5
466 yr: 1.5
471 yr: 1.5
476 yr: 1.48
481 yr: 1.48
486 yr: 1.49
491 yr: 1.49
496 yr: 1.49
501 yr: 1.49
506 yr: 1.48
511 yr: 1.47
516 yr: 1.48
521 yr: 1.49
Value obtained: 1.39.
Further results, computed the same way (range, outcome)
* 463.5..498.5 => 1.48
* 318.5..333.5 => 1.45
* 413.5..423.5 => 1.43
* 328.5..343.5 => 1.46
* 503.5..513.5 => 1.47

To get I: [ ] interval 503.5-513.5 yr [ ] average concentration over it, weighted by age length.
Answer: 1.48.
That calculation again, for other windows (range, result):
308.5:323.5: 1.46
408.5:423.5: 1.45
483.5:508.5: 1.49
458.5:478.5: 1.49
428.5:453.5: 1.41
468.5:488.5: 1.49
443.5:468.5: 1.47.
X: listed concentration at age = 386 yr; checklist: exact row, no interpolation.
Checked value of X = 1.45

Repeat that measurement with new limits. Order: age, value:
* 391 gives 1.45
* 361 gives 1.46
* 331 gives 1.46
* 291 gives 1.42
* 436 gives 1.39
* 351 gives 1.48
